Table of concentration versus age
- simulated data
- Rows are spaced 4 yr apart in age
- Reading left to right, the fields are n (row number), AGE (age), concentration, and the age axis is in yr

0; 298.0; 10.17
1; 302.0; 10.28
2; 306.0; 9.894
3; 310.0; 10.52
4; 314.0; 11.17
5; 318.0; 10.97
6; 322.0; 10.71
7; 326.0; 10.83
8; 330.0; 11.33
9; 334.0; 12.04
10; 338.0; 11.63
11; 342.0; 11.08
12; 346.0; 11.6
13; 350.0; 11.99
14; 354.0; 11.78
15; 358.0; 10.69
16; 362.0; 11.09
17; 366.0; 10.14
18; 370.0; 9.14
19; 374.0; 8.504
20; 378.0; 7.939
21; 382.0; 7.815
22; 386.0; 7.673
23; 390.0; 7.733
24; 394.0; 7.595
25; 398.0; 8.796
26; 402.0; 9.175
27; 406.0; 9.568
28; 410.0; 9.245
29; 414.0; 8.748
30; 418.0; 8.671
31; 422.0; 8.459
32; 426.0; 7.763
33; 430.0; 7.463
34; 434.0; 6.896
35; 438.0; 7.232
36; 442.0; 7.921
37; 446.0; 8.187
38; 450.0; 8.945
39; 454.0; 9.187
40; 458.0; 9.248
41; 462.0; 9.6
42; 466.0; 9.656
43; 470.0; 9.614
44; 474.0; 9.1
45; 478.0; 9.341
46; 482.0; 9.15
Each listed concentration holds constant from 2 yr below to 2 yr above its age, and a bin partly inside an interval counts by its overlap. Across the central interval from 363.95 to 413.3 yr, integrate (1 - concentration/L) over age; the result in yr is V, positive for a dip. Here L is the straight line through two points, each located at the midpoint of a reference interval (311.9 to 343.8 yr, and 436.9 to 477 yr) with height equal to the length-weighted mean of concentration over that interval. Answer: 7.4 yr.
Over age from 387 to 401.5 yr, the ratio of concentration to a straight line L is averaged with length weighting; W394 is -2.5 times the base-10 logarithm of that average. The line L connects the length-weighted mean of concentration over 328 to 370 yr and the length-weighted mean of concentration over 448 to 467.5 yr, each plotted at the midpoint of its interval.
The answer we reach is 0.27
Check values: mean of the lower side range 11.2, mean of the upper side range 9.32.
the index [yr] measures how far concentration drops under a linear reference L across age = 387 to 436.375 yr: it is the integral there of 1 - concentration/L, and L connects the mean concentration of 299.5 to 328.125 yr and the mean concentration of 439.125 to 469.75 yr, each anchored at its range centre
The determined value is 5.95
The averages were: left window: 10.6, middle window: 8.32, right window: 8.95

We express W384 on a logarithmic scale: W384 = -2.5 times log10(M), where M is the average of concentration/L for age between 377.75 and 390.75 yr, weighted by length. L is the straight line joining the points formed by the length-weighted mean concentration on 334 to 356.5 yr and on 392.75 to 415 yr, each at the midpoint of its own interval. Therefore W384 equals 0.25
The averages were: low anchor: 11.6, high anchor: 8.9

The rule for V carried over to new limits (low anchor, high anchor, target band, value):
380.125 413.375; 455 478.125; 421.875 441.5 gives 3.2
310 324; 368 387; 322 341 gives -2.1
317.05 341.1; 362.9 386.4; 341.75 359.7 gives -2.5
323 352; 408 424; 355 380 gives 1.9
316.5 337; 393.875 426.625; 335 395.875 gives 2.0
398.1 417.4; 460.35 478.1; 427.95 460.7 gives 4.1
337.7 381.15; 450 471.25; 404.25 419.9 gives 1.3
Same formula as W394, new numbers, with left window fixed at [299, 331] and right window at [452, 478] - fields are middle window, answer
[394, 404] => 0.15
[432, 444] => 0.29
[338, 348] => -0.10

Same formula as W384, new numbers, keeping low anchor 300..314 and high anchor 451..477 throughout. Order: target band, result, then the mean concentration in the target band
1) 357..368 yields -0.065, 10.6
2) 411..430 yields 0.157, 8.35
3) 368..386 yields 0.198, 8.27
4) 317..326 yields -0.057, 10.8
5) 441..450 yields 0.150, 8.27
